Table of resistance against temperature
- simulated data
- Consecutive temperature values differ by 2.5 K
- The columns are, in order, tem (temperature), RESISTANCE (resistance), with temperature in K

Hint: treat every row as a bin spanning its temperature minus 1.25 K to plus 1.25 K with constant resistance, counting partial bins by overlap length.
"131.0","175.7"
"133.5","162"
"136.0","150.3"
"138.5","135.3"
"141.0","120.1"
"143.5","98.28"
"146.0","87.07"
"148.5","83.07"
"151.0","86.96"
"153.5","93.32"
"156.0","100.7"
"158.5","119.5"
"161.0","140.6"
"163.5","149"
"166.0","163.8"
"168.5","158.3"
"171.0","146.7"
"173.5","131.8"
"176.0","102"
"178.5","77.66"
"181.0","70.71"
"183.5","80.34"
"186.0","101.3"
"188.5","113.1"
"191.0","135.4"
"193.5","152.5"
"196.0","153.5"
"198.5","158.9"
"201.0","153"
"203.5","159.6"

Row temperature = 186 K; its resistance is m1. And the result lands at 101.3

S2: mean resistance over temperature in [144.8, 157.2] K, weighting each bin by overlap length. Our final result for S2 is 90.2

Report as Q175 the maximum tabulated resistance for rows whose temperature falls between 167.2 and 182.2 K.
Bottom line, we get 158.3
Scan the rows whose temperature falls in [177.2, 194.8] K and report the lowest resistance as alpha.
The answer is 70.71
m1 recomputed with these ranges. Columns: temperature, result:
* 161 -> 140.6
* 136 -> 150.3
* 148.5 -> 83.07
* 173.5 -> 131.8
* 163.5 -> 149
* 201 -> 153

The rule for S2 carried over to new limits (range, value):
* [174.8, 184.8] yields 82.7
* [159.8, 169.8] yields 153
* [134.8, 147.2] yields 118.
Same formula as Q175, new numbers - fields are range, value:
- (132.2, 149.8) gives 162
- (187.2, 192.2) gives 135.4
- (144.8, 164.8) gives 149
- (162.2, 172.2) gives 163.8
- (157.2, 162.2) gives 140.6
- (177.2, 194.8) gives 152.5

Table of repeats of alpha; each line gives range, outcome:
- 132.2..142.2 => 120.1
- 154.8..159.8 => 100.7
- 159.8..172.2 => 140.6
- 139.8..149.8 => 83.07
